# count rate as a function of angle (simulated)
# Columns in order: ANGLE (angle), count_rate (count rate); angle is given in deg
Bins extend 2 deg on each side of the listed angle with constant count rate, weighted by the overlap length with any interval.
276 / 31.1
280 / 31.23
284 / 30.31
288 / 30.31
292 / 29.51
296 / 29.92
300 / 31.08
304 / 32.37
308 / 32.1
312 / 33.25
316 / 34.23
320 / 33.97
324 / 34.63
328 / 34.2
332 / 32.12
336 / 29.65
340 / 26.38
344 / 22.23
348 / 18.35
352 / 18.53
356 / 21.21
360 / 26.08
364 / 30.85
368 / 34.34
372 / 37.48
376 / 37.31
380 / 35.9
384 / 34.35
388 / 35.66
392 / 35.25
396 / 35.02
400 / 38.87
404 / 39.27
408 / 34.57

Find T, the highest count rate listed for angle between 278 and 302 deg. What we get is 31.23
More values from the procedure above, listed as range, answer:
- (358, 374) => 37.48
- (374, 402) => 38.87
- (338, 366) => 30.85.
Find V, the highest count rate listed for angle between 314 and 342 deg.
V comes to 34.63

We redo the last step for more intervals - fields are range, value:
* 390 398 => 35.25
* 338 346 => 26.38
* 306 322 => 34.23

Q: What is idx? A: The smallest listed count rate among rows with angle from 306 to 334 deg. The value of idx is 32.1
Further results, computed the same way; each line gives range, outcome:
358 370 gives 26.08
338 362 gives 18.35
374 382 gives 35.9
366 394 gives 34.34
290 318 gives 29.51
